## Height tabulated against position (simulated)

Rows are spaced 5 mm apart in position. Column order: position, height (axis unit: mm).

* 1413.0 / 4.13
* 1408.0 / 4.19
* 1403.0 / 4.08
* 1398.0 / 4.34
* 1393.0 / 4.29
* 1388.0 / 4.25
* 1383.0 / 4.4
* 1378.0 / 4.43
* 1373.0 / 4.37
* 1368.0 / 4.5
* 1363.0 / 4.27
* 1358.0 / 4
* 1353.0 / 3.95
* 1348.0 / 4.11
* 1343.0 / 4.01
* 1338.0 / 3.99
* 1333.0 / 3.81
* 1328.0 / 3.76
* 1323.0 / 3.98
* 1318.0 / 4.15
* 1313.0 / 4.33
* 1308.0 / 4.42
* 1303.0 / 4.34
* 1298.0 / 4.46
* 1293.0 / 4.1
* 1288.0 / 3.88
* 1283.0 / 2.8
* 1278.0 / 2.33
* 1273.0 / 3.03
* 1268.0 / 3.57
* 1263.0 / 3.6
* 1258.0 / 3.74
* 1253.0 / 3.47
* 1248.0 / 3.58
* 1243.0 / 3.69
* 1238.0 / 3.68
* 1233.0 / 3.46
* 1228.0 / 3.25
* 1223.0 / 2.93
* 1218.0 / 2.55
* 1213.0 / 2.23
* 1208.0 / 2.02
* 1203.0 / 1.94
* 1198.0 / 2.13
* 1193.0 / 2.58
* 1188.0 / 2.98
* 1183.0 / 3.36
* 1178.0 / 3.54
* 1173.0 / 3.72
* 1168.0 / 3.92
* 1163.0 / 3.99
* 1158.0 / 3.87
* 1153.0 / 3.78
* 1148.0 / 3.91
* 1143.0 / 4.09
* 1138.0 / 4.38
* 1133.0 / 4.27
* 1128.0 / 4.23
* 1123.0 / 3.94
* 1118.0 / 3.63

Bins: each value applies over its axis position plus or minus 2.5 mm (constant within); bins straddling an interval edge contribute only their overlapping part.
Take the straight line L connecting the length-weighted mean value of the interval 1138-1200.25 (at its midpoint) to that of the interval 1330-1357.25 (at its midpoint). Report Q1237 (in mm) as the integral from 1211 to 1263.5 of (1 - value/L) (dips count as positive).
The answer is 5.9 mm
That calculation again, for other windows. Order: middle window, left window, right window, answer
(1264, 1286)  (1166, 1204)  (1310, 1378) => 3.90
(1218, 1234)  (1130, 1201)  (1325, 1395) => 2.91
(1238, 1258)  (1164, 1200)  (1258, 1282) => -2.67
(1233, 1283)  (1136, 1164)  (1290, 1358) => 8.37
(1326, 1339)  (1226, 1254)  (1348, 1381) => 0.71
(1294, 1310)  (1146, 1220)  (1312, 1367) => -2.37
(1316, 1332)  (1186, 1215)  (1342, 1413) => -1.31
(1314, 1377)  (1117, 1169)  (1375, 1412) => 2.06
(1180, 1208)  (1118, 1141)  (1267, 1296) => 9.05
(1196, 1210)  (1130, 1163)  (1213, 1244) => 5.74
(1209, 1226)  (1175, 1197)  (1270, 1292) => 2.94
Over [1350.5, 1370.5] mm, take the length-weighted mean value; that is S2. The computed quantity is 4.18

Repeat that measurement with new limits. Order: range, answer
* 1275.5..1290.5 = 3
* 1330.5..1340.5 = 3.9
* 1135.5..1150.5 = 4.13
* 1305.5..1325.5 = 4.22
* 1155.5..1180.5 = 3.81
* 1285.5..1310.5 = 4.24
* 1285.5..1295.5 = 3.99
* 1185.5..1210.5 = 2.33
